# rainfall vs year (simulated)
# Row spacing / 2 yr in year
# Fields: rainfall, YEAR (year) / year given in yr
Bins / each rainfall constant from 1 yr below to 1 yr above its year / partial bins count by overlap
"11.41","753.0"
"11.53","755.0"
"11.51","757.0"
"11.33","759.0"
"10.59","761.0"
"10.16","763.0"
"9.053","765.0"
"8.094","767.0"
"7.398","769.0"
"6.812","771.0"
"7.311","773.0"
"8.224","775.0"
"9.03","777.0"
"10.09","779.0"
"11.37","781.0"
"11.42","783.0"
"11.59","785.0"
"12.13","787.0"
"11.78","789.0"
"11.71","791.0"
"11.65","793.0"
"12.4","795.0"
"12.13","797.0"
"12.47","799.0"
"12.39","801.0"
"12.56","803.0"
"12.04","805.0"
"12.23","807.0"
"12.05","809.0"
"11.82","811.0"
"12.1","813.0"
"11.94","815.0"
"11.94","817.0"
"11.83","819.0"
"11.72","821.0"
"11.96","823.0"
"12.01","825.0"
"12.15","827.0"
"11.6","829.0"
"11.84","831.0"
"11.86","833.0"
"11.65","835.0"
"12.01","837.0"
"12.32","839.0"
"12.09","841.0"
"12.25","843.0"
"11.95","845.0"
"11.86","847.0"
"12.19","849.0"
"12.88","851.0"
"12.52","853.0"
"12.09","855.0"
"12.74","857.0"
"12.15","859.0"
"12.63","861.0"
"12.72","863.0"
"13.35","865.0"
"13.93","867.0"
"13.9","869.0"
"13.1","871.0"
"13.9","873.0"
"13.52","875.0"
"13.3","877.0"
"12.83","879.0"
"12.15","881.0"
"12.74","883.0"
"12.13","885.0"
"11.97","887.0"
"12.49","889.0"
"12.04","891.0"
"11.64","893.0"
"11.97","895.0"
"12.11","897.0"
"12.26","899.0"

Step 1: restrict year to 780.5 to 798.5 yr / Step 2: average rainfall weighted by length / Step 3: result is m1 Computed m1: 11.8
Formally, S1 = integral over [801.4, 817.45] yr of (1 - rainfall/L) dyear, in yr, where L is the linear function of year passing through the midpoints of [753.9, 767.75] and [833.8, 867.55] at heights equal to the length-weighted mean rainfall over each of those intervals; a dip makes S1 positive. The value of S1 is -0.9 yr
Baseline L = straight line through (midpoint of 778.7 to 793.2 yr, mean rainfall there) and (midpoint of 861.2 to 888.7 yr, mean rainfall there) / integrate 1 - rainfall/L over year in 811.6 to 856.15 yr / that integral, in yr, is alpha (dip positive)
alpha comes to 1.1 yr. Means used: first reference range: 11.5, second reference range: 13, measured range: 12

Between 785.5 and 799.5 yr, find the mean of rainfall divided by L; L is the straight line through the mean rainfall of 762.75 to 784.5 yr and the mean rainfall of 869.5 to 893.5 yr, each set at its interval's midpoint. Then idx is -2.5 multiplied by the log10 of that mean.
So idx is -0.24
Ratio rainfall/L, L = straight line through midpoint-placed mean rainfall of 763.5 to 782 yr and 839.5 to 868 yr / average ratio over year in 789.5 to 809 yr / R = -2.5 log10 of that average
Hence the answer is -0.22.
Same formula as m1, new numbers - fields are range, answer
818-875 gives 12.4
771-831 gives 11.4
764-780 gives 8.25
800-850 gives 12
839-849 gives 12.1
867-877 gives 13.6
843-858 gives 12.3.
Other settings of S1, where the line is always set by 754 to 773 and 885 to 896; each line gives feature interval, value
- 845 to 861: -1.5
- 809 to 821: -1.6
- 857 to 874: -2.4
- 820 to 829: -1.0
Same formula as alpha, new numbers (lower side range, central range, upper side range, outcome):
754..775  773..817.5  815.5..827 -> -3.1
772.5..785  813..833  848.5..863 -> -1.0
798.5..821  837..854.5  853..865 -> 0.3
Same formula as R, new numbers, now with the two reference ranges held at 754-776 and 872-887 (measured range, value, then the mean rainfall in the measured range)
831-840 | -0.042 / 11.9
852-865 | -0.029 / 12.5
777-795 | -0.147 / 11.4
